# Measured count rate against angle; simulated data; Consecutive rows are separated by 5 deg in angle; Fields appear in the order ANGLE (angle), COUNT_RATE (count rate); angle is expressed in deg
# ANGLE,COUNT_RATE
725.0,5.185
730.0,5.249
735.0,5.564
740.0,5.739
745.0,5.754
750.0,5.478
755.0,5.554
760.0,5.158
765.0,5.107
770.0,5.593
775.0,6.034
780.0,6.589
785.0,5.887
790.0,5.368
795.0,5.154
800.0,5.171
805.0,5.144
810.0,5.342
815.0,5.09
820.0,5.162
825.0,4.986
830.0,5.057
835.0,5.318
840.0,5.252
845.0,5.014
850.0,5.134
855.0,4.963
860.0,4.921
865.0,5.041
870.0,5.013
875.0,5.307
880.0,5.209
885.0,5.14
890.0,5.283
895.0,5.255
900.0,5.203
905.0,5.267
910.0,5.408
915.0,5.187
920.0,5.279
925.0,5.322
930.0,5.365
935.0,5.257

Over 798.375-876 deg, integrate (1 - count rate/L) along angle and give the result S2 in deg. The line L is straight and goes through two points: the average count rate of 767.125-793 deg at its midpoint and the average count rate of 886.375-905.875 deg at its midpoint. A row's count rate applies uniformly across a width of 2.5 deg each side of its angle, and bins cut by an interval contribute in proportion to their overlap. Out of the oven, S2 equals 6.2 deg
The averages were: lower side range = 5.87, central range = 5.12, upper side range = 5.24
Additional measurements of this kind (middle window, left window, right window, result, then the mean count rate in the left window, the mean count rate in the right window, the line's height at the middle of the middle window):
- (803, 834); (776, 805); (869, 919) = 2.1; 5.61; 5.24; 5.51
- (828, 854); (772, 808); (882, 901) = 1.3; 5.62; 5.22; 5.42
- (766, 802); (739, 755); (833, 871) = -1.5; 5.63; 5.08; 5.44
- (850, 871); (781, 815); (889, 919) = 1.2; 5.38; 5.27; 5.31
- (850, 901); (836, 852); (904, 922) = 0.8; 5.15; 5.29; 5.21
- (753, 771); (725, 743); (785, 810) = 0.2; 5.48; 5.29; 5.4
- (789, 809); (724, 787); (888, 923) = 1.1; 5.61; 5.27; 5.51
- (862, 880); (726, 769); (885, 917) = 0.6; 5.45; 5.26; 5.3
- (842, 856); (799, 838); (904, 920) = 0.4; 5.16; 5.29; 5.2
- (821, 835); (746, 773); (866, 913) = 0.6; 5.41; 5.23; 5.31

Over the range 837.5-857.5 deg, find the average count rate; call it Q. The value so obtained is 5.09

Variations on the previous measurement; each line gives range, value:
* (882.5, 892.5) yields 5.21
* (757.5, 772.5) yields 5.29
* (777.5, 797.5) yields 5.75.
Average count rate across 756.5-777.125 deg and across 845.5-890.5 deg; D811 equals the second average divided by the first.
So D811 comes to 0.93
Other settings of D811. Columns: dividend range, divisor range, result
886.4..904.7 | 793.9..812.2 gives 1.01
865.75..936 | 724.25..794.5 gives 0.94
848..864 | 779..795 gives 0.87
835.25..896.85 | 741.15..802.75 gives 0.92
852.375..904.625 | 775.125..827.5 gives 0.95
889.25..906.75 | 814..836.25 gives 1.03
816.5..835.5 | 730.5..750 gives 0.91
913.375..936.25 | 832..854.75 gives 1.03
